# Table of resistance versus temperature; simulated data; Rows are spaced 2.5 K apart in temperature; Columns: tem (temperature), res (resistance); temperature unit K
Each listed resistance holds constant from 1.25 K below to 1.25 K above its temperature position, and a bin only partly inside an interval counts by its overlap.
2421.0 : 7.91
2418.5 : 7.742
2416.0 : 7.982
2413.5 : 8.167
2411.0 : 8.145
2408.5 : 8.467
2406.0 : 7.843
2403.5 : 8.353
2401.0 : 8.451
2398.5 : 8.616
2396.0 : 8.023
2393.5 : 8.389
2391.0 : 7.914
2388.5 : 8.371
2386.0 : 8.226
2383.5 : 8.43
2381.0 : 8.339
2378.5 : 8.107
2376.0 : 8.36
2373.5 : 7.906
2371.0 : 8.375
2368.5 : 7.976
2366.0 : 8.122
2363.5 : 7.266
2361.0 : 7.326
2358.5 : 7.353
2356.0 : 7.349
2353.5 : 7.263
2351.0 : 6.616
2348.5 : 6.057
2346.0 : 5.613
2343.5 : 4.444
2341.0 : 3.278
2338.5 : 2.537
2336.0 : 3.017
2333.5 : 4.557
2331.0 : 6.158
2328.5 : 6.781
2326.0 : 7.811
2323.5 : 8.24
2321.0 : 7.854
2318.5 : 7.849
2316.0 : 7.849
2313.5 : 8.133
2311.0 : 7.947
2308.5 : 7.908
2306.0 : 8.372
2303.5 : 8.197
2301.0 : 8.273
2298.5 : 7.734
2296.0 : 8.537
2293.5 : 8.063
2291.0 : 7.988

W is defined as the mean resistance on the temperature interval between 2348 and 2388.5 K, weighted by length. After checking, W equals 7.74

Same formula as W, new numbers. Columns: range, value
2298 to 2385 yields 7.07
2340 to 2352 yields 5.21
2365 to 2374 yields 8.11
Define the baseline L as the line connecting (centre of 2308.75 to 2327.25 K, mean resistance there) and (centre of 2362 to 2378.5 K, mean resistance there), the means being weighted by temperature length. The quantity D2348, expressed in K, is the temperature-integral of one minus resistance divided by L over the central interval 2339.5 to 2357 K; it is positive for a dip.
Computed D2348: 4.9 K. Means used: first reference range 7.95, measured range 5.73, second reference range 8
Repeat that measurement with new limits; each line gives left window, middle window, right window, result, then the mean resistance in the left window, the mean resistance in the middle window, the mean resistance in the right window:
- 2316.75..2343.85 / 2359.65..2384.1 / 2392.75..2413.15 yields -2.7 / 5.77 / 8.01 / 8.28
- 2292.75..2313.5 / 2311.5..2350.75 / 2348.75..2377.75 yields 9.1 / 8.13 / 6.06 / 7.58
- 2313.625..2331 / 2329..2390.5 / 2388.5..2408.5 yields 9.6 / 7.64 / 6.73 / 8.25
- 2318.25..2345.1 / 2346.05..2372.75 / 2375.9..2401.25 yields -1.5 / 5.6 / 7.3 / 8.28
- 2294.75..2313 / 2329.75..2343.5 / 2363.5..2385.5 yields 7.1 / 8.14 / 3.96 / 8.15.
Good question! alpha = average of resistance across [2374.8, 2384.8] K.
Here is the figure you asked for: 8.31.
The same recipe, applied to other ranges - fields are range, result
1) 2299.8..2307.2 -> 8.28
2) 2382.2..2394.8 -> 8.27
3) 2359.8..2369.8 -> 7.68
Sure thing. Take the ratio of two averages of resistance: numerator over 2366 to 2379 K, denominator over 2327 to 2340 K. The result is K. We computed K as 1.75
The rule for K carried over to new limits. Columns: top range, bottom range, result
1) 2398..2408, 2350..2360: 1.16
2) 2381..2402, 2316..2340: 1.35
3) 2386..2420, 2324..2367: 1.36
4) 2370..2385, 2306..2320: 1.03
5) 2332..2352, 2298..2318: 0.56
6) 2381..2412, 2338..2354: 1.61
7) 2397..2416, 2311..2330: 1.06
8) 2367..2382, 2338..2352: 1.69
